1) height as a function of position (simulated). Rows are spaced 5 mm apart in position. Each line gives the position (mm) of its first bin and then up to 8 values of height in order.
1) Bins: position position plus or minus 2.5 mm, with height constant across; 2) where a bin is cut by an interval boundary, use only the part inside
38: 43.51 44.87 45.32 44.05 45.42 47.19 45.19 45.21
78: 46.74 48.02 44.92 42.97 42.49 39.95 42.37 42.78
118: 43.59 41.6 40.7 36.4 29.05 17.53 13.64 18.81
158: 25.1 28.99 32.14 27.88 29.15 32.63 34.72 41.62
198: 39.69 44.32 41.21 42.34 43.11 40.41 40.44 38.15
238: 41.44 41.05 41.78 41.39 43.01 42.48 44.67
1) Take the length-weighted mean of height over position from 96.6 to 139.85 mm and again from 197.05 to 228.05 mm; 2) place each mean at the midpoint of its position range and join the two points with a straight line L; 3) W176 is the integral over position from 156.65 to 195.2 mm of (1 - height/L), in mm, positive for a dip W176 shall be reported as 8.90 mm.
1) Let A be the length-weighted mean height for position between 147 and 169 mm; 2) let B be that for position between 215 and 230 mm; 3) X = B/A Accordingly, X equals 1.74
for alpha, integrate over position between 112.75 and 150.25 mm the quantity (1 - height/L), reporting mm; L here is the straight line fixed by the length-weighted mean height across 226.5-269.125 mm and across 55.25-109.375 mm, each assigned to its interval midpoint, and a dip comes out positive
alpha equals 9.48 mm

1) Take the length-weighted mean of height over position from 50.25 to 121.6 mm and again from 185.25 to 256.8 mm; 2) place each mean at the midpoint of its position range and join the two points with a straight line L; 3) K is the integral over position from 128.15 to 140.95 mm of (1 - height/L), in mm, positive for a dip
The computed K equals 2.8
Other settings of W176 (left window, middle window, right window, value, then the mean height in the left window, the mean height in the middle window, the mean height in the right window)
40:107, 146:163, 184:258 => 8.7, 44.7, 20.8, 40.7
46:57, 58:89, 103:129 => -1.7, 44.8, 46.2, 42.1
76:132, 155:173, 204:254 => 5.9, 43.1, 28.3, 41.2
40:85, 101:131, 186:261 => 1.6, 45.7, 41.8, 41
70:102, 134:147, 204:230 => 5.9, 44.8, 23.7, 41.7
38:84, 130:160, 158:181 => 8.5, 45.6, 23.7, 29.1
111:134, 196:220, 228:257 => -0.7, 41.3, 42.2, 40.9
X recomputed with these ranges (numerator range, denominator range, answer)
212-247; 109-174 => 1.32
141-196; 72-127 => 0.64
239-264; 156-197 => 1.31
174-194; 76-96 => 0.74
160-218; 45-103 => 0.80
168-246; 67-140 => 0.91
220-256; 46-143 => 0.97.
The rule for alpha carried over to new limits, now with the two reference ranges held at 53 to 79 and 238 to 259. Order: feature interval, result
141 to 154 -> 8.2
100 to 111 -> 0.9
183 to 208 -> 2.0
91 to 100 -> 0.5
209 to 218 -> 0.0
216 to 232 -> 0.5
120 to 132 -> 1.0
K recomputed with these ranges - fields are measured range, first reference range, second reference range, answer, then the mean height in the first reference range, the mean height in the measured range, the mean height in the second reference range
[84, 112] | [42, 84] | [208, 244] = 1.2 mm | 45.7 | 42.8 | 41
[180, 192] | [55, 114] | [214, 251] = 2.2 mm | 44.5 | 34.5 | 41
